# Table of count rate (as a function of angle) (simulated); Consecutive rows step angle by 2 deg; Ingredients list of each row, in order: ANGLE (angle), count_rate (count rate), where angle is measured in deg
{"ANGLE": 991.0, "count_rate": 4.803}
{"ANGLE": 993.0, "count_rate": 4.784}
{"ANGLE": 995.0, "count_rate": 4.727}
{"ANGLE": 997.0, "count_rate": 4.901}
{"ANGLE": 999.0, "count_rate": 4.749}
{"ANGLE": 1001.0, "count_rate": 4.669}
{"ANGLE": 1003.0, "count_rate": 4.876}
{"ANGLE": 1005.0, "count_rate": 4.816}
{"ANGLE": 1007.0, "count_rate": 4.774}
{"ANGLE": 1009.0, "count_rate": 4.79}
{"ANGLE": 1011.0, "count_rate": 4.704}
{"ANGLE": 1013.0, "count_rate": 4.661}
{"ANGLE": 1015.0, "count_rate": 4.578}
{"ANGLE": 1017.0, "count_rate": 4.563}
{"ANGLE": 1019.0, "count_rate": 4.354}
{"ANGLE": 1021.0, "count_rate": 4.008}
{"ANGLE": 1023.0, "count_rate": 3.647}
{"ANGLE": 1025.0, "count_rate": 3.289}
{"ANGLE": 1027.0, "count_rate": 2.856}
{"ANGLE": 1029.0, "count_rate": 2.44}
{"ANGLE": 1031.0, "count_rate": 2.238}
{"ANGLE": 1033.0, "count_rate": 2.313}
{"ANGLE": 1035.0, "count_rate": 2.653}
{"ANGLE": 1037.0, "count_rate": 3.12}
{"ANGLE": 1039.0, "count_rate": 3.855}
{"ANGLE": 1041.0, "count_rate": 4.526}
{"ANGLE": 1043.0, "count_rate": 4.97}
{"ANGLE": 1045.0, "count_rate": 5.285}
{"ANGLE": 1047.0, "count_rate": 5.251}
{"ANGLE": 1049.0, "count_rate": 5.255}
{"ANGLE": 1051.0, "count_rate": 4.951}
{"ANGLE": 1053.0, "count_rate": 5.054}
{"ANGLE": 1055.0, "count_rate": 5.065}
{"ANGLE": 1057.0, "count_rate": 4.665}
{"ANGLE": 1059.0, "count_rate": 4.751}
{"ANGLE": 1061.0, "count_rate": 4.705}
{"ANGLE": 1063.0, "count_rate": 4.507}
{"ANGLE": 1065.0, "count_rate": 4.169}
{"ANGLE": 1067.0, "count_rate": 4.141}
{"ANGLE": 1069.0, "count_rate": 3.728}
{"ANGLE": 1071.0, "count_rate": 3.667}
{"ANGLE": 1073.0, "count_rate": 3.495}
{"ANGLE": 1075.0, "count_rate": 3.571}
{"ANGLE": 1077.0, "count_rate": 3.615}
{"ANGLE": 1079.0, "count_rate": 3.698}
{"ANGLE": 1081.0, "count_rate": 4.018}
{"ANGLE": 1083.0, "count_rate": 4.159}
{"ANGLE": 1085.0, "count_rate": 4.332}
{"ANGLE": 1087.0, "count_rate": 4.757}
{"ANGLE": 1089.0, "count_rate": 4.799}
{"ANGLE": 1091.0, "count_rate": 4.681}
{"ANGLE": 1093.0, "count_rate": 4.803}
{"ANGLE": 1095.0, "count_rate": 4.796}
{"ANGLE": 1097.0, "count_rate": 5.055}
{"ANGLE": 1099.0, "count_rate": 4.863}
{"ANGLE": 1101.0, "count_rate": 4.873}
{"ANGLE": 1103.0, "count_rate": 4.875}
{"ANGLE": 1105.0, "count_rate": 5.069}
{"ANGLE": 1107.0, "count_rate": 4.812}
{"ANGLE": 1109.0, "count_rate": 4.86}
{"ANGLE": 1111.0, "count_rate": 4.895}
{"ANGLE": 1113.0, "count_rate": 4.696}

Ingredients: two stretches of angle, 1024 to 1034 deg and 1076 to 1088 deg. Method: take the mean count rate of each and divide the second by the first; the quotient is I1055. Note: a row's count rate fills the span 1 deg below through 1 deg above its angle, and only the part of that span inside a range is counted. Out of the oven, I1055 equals 1.56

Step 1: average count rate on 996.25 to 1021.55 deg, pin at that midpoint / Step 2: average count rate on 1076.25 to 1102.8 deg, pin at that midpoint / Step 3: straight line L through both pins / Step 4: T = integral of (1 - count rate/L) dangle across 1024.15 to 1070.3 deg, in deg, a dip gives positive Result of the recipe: 5.13 deg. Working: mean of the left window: 4.66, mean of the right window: 4.52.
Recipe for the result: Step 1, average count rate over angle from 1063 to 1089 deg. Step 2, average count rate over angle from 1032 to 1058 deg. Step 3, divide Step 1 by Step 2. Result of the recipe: 0.9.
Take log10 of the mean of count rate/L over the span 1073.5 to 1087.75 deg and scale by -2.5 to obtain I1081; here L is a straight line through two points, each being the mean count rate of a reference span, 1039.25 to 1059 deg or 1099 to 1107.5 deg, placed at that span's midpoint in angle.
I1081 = 0.23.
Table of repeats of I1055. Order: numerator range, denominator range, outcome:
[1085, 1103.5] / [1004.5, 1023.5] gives 1.07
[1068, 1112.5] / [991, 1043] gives 1.09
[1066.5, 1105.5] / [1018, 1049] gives 1.17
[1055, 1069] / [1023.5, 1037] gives 1.65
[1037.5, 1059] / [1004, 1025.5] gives 1.10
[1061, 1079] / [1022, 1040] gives 1.33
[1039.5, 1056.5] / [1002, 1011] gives 1.04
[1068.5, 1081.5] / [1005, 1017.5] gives 0.78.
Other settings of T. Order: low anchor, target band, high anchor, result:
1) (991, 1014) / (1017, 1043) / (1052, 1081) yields 6.5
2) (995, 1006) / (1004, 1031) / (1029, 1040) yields -1.5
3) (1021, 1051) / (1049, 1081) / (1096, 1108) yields -0.3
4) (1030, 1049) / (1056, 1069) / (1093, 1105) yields -0.5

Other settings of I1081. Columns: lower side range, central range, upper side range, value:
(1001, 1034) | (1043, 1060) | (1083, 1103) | -0.17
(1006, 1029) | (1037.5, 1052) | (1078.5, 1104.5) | -0.12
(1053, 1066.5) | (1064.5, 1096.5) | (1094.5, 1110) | 0.15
